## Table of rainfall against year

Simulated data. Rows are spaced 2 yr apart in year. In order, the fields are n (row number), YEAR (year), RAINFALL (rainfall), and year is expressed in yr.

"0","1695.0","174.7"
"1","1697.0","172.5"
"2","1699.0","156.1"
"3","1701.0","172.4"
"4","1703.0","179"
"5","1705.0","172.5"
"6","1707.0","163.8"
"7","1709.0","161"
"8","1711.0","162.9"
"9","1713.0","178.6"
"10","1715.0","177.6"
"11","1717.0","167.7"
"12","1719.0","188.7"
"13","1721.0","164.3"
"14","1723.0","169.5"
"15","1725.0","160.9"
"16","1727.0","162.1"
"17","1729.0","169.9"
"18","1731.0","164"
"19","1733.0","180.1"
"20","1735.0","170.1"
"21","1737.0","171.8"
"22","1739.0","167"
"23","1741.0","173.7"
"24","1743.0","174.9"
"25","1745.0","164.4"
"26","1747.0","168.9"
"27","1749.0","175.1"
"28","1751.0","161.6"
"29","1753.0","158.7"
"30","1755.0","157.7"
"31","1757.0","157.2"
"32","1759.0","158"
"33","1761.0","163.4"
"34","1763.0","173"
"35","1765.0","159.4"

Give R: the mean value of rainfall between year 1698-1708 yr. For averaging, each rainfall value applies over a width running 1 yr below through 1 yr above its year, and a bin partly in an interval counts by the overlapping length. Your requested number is 169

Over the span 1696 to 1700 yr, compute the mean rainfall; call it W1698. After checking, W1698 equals 164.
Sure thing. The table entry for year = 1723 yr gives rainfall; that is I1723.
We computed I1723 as 169.5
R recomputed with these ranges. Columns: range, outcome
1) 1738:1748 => 170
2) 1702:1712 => 168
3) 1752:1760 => 158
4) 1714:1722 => 175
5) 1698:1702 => 164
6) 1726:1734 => 169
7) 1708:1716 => 170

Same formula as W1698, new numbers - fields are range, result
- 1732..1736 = 175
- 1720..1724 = 167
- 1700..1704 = 176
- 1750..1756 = 159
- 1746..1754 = 166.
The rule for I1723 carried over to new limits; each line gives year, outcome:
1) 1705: 172.5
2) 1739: 167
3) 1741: 173.7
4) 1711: 162.9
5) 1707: 163.8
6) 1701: 172.4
